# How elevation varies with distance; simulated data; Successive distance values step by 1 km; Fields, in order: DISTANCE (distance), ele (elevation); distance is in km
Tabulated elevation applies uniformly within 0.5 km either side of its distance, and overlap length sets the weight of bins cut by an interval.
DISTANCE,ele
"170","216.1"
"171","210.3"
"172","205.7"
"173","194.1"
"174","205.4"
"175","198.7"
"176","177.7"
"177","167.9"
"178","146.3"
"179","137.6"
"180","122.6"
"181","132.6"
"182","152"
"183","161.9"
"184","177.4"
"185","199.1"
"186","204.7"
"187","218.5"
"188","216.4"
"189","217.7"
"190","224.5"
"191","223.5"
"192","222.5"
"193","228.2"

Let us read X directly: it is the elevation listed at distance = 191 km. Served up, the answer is 223.5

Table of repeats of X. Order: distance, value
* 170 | 216.1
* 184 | 177.4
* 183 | 161.9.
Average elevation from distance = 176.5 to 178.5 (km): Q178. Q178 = 157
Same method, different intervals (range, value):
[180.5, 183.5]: 149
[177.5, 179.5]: 142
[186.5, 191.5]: 220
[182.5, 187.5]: 192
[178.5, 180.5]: 130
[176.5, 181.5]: 141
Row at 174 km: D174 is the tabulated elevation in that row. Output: 205.4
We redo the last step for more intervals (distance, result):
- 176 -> 177.7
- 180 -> 122.6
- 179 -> 137.6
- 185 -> 199.1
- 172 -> 205.7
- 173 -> 194.1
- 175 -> 198.7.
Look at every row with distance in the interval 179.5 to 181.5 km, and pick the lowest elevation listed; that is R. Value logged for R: 122.6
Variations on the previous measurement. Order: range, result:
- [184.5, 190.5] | 199.1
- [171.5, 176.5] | 177.7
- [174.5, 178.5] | 146.3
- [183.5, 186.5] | 177.4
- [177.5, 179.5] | 137.6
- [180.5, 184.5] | 132.6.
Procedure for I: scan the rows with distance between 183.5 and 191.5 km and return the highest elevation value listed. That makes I 224.5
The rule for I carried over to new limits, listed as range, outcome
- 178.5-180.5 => 137.6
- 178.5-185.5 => 199.1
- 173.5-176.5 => 205.4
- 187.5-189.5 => 217.7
